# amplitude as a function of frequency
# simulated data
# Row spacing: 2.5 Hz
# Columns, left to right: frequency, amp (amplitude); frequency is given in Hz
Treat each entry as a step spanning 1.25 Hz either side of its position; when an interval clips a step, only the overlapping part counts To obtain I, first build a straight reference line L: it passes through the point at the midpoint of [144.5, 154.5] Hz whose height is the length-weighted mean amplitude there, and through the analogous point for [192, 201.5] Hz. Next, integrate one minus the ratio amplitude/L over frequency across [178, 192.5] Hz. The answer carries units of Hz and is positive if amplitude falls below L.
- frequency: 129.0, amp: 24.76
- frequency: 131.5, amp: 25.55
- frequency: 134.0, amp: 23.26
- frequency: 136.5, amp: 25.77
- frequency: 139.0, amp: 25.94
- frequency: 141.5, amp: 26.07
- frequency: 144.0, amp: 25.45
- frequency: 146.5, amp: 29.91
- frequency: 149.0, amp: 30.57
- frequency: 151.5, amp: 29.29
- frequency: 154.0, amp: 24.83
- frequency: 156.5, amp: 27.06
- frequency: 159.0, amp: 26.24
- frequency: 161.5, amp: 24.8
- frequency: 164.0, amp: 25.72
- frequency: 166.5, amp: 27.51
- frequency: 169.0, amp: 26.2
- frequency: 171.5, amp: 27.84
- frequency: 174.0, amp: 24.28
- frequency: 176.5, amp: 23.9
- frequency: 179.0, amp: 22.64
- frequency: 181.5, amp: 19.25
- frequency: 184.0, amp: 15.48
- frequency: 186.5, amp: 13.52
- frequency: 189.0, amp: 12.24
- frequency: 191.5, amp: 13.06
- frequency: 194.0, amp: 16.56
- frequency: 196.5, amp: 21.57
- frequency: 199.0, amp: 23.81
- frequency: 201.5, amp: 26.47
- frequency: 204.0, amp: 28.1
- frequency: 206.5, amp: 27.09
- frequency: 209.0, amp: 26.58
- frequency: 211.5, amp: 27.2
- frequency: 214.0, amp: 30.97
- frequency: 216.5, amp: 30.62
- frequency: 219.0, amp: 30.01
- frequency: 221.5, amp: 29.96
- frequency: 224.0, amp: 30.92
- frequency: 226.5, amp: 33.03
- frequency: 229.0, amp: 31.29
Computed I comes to 4.4 Hz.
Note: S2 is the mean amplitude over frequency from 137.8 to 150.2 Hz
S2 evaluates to 27.6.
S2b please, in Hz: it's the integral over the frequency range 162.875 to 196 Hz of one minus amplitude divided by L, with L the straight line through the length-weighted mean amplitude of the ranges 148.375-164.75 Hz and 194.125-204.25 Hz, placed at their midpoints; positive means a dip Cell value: 6.1 Hz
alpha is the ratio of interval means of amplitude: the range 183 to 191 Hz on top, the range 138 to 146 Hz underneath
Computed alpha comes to 0.52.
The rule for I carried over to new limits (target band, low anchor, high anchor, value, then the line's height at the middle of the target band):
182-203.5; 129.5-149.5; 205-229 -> 7.8 Hz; 28.6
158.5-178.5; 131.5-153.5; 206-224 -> 1.4 Hz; 27.7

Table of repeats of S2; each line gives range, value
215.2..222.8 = 30.2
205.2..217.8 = 28.5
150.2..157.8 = 27.1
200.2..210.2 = 27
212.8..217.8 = 30.8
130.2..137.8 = 24.9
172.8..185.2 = 21.1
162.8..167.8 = 26.6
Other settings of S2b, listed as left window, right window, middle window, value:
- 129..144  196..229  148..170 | -0.6 Hz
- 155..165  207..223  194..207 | 1.8 Hz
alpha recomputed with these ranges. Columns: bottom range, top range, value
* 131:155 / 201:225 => 1.08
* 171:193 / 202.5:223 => 1.53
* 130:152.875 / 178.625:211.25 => 0.77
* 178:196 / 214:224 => 1.87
